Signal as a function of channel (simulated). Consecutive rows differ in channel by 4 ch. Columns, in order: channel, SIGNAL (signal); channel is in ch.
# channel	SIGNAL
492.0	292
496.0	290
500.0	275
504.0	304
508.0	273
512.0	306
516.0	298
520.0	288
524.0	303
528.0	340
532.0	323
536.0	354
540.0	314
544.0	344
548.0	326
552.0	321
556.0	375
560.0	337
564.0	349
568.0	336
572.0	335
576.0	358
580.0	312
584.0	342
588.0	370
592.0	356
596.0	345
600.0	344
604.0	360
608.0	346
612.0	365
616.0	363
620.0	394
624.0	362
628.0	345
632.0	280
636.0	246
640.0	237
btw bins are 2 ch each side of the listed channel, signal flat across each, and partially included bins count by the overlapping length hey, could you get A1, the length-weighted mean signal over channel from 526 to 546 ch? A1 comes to 335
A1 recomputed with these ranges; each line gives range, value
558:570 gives 341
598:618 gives 356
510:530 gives 307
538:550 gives 328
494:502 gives 282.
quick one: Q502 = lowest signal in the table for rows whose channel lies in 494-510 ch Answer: 273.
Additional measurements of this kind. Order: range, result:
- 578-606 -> 312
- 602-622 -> 346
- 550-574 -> 321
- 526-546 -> 314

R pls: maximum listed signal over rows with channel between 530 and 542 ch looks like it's 354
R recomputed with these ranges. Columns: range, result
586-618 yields 370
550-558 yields 375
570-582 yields 358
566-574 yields 336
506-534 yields 340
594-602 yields 345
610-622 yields 394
